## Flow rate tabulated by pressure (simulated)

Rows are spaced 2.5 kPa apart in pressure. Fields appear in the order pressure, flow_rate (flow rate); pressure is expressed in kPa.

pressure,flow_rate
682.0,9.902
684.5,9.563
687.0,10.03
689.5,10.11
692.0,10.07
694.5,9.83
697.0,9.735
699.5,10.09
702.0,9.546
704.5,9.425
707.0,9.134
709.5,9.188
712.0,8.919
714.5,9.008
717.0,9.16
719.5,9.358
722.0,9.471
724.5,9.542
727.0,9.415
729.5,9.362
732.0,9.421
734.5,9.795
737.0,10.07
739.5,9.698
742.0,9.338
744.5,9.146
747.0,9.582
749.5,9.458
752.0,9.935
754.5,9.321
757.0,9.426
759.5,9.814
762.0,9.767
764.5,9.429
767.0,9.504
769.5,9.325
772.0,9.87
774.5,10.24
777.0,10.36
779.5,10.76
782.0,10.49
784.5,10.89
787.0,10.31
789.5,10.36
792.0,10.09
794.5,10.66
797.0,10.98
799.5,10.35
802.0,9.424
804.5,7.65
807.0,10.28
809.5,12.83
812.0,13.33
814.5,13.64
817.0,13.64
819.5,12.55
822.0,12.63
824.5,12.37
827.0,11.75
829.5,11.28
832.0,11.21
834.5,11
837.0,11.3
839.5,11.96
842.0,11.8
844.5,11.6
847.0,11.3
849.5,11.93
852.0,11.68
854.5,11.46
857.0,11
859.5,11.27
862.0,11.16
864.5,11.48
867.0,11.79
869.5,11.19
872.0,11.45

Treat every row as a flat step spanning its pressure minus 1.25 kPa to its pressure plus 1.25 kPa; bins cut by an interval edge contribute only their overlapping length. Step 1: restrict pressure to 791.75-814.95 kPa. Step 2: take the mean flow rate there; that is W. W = 10.9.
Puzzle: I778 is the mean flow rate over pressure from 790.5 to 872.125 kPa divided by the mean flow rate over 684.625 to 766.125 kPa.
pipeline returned 1.20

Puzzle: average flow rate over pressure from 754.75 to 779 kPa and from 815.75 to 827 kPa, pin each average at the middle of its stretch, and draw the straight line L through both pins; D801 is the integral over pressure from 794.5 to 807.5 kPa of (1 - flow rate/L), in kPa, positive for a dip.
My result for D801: 2.0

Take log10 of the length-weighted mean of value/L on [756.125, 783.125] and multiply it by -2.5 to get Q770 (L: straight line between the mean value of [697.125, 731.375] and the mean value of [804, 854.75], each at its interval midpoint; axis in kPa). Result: 0.07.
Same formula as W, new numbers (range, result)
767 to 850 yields 11.1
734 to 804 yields 9.92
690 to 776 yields 9.55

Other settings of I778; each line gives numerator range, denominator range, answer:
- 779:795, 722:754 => 1.10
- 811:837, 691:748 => 1.29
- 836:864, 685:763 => 1.20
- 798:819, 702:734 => 1.23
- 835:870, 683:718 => 1.20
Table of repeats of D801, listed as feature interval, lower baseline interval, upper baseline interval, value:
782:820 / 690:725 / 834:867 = -1.0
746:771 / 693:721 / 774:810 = 1.0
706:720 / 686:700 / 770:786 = 1.3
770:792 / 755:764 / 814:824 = 1.0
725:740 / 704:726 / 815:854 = 0.0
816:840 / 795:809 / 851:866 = -3.1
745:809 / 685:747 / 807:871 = 4.4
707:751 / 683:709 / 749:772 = 1.1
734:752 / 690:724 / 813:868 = 0.9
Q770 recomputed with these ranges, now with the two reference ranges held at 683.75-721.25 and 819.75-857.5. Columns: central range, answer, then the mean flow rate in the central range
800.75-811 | 0.105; 10.1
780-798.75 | 0.035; 10.5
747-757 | 0.083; 9.55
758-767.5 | 0.091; 9.63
